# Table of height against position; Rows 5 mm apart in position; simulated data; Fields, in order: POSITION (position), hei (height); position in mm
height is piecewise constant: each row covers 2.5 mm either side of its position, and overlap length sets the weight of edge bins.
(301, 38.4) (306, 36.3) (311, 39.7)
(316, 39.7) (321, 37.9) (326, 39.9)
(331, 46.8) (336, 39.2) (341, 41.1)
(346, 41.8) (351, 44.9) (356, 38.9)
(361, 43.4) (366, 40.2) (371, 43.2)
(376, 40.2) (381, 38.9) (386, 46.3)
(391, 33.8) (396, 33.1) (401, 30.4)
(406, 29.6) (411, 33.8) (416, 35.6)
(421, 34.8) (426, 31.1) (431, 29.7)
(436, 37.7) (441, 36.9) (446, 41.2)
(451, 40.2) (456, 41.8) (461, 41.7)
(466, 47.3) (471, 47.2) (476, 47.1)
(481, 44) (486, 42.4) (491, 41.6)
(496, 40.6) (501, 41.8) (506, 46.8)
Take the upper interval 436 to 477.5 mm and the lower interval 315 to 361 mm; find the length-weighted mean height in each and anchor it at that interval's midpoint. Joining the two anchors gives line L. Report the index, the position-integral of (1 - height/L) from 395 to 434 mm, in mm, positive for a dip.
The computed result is 9.1 mm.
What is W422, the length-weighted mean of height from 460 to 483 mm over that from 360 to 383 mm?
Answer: 1.11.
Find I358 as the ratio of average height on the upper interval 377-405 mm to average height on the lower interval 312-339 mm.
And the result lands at 0.89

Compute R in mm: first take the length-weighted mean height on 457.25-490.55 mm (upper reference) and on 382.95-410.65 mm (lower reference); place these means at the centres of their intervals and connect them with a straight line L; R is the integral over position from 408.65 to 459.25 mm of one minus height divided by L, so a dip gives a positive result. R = 4.0 mm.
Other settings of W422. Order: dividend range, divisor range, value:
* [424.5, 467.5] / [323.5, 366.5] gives 0.92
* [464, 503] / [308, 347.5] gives 1.08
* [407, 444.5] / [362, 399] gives 0.87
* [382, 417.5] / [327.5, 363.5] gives 0.82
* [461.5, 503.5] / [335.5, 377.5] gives 1.06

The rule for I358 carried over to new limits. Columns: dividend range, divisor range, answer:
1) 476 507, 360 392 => 1.05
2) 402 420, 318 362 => 0.79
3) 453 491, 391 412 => 1.39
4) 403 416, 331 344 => 0.78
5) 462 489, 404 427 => 1.37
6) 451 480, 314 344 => 1.09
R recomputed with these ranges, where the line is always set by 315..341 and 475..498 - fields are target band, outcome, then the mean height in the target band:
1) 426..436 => 2.4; 32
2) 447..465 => 0.3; 41.7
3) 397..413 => 4.0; 31.4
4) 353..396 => 1.2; 40.2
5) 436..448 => 1.0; 38.7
